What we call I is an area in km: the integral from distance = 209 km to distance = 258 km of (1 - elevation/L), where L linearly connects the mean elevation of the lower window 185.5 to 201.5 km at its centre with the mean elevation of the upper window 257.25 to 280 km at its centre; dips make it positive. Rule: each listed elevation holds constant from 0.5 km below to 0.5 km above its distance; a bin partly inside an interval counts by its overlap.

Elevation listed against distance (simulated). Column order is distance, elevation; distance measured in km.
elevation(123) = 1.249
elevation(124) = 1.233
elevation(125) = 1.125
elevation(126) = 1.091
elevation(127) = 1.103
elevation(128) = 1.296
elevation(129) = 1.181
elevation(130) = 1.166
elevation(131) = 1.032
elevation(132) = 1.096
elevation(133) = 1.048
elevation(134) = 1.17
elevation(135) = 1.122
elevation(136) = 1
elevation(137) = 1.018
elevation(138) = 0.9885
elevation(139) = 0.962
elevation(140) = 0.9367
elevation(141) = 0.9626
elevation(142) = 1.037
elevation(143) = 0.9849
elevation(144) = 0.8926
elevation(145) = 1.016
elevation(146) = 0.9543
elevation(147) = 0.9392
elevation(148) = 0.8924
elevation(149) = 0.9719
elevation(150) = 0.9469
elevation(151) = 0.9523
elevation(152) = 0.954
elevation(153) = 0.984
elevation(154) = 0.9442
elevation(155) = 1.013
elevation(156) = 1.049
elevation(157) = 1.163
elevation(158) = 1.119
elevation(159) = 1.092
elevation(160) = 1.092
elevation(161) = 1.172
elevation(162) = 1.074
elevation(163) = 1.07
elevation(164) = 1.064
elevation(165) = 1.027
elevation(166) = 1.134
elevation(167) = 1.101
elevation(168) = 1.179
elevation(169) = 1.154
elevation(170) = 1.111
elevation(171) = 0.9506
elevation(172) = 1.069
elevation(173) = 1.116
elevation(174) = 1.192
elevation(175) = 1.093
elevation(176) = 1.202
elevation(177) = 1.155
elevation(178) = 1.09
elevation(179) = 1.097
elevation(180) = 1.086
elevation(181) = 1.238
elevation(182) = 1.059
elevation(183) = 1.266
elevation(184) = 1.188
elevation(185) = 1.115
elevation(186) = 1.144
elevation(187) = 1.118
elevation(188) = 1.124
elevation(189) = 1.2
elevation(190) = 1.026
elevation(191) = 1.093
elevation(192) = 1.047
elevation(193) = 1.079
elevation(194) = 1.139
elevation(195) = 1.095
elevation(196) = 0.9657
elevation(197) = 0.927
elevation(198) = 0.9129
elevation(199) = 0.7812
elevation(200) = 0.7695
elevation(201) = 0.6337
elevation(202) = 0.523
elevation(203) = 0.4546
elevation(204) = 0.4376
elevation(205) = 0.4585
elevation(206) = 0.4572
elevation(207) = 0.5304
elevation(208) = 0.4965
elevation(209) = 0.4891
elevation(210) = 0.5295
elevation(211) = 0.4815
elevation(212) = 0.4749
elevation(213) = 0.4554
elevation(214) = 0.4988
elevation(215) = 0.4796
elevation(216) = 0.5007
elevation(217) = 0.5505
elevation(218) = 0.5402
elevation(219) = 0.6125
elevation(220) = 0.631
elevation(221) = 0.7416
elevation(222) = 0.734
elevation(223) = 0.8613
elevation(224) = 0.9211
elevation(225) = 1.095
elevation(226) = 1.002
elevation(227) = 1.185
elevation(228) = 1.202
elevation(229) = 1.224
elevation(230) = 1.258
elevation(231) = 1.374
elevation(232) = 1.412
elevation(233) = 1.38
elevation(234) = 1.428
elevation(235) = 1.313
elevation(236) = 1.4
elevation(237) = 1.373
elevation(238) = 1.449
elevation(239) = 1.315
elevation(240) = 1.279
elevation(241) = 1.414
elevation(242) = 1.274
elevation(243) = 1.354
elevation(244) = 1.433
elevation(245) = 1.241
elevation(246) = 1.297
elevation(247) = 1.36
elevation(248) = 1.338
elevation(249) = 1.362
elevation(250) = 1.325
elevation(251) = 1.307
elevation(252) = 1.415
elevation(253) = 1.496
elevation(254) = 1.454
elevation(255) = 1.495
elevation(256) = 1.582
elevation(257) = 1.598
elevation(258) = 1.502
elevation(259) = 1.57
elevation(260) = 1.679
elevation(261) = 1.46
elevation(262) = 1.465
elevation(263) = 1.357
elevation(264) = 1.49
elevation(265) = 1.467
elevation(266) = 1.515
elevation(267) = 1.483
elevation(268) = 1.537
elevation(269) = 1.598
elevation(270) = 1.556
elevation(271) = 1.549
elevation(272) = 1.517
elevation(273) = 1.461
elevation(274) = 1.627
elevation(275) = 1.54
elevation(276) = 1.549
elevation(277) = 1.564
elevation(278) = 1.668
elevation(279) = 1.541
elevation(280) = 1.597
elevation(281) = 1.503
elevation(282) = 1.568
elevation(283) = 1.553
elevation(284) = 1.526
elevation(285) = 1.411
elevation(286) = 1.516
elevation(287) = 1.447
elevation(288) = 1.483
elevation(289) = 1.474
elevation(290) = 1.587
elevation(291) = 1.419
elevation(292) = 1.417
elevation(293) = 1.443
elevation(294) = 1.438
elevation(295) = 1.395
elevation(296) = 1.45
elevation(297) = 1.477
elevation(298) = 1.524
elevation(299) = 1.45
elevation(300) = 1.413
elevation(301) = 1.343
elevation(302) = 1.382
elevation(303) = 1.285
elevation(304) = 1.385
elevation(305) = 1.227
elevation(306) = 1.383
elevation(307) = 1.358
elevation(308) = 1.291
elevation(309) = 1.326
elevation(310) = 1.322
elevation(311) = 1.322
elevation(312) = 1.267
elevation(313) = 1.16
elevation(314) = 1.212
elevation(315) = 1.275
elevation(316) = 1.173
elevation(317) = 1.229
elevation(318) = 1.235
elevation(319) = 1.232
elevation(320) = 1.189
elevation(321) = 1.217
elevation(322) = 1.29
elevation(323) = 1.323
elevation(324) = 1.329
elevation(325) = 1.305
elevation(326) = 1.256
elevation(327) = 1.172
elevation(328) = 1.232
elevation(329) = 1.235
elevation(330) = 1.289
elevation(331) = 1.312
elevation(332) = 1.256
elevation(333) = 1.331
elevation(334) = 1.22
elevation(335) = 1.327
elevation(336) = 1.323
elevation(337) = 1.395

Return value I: 7.4 km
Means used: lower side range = 1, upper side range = 1.53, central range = 1.11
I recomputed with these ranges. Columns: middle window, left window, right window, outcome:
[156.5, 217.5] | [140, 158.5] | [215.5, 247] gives 6.96 km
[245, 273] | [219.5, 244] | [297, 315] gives -4.94 km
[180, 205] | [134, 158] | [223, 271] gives 4.29 km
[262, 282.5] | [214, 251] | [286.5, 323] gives -4.70 km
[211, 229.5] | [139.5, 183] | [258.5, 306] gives 7.54 km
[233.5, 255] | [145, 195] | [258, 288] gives 0.55 km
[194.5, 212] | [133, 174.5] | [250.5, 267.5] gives 8.52 km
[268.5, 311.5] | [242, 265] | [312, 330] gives -4.27 km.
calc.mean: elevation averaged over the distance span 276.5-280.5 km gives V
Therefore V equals 1.59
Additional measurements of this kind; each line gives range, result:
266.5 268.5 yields 1.51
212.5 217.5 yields 0.497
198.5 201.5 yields 0.728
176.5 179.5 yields 1.11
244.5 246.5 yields 1.27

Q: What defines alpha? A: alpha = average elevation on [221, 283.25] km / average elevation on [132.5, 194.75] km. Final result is 1.3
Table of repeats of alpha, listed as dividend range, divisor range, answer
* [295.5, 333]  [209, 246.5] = 1.29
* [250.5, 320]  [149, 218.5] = 1.56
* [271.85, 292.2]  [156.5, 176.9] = 1.37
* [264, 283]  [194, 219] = 2.52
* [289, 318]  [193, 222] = 2.13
